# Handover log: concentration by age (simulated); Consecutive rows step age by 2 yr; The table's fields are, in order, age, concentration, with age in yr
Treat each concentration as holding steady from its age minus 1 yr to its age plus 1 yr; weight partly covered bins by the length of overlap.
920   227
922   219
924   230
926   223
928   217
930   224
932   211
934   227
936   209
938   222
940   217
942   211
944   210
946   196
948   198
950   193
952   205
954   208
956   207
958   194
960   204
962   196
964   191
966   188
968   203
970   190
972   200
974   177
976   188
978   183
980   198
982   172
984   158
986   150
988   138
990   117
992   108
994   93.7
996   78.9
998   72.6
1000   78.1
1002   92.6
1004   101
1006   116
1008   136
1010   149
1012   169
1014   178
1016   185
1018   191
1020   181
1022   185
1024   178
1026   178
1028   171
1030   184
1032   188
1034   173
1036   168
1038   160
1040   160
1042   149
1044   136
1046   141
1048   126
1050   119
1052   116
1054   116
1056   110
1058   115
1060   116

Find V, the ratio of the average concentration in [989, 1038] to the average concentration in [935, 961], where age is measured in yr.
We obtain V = 0.70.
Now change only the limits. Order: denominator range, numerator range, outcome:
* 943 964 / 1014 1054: 0.81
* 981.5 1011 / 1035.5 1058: 1.16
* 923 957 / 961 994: 0.80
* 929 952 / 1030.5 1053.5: 0.71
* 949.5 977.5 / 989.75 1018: 0.62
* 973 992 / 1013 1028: 1.12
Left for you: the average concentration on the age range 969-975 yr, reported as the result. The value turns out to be 189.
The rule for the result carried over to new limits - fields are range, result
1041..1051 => 134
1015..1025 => 184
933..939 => 219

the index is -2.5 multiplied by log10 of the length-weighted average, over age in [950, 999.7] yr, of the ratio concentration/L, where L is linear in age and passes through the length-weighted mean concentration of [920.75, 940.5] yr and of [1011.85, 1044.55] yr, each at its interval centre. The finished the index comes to 0.20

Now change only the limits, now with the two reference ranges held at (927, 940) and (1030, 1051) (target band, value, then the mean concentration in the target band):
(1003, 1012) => 0.31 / 130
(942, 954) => 0.04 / 202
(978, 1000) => 0.40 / 129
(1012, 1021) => -0.09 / 182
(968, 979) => 0.03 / 189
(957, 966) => 0.03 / 195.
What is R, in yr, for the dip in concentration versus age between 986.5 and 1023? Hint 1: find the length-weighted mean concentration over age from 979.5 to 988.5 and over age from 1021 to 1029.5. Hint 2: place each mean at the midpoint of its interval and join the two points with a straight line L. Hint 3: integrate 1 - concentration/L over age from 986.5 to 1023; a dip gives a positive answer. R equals 8.4 yr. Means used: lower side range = 163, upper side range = 178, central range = 132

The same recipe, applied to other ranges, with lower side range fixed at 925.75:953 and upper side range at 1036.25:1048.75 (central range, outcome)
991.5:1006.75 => 7.2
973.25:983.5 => 0.2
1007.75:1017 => 0.0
